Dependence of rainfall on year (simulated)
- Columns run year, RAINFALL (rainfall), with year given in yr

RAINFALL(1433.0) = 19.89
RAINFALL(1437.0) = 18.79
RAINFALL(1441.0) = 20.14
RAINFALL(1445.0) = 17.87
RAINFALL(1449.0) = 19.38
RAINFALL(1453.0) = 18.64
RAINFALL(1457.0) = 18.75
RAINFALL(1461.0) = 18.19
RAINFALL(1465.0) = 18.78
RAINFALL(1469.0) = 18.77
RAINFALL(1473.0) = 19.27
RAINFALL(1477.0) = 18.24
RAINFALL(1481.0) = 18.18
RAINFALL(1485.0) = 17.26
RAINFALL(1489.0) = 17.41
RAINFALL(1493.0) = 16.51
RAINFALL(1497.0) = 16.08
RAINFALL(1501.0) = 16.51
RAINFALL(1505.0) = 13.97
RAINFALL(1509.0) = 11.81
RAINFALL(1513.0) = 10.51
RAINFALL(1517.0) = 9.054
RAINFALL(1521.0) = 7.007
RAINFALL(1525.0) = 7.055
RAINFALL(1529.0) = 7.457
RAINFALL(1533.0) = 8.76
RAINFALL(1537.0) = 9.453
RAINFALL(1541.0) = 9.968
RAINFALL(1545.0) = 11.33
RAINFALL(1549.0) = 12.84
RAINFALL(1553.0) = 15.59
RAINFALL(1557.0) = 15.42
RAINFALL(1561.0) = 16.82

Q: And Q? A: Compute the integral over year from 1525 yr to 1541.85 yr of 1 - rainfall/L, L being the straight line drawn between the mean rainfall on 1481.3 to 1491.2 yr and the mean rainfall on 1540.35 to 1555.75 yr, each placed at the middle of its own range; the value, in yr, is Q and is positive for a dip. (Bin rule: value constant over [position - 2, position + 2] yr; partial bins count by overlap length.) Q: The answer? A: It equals 6.4 yr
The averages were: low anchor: 17.5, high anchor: 12.8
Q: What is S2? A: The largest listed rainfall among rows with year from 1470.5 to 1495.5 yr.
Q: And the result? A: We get 19.27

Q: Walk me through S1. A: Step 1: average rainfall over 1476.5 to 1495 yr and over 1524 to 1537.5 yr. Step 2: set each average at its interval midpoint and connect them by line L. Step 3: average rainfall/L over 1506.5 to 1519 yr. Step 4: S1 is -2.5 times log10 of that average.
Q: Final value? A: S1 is 0.13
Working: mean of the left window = 17.5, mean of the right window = 8.12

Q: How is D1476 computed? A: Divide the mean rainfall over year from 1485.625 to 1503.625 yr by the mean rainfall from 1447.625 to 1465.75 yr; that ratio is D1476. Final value 0.9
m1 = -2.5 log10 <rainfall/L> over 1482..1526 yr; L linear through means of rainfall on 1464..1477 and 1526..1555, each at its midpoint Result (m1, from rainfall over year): 0.15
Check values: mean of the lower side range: 18.8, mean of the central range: 13.3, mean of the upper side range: 10.6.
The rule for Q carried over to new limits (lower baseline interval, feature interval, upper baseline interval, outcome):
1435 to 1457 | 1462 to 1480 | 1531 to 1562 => -1.4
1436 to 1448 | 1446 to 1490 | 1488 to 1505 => -1.9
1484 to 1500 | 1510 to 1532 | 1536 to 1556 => 9.1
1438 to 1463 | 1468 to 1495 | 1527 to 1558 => -2.7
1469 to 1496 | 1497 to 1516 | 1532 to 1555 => 2.6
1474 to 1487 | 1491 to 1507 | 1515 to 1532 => -2.6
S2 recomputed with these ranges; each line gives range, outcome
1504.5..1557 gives 15.59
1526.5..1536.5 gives 8.76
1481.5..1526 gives 17.41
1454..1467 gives 18.78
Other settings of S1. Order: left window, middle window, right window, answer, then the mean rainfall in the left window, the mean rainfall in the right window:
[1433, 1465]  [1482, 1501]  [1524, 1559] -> -0.11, 18.9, 11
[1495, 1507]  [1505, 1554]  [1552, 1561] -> 0.47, 15.5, 15.8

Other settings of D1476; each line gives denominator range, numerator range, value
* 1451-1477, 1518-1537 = 0.42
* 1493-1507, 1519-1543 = 0.53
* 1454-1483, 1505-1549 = 0.52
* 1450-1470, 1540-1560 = 0.72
